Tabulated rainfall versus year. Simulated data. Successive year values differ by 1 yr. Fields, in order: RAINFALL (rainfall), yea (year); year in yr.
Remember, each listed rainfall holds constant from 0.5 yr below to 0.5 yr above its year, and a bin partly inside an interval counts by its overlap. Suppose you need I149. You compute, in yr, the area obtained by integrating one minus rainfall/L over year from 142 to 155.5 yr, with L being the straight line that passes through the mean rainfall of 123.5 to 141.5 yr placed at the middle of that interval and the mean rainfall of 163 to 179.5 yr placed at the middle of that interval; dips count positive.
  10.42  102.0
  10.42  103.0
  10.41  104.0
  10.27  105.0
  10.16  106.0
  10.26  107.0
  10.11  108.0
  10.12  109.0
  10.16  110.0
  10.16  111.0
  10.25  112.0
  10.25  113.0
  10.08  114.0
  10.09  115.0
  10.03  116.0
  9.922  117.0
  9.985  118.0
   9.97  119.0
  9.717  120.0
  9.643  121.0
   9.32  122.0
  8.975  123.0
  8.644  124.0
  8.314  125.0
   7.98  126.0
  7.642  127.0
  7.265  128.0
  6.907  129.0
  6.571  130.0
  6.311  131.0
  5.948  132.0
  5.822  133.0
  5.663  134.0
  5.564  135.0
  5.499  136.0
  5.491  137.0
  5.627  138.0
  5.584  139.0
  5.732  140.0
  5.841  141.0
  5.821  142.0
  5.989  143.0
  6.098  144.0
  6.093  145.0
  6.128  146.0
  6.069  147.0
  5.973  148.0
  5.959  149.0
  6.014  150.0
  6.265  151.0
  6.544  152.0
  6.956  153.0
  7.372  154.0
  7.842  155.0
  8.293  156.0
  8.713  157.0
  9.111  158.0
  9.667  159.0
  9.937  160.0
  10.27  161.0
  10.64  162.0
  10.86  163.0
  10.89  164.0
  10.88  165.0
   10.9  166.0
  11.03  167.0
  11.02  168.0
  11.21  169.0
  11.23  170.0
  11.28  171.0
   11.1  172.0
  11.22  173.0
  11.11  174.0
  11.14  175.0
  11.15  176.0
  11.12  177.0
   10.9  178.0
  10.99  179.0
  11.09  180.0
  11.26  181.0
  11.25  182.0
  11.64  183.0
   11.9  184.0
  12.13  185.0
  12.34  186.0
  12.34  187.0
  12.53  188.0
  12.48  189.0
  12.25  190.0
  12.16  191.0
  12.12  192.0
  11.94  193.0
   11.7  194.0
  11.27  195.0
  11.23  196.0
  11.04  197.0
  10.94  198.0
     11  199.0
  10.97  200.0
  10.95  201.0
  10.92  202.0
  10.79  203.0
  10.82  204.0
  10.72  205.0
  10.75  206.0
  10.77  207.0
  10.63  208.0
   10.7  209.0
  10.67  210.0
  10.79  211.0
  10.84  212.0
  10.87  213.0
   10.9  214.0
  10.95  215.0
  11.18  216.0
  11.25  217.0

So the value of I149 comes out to 3.24 yr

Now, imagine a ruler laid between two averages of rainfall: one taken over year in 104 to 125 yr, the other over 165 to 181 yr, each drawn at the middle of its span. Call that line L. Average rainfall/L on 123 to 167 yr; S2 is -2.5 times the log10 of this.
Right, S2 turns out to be 0.38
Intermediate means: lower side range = 9.88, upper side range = 11.1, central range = 7.4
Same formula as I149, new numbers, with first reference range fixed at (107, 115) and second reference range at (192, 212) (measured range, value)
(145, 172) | 4.4 yr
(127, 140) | 5.4 yr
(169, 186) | -0.8 yr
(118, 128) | 1.4 yr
